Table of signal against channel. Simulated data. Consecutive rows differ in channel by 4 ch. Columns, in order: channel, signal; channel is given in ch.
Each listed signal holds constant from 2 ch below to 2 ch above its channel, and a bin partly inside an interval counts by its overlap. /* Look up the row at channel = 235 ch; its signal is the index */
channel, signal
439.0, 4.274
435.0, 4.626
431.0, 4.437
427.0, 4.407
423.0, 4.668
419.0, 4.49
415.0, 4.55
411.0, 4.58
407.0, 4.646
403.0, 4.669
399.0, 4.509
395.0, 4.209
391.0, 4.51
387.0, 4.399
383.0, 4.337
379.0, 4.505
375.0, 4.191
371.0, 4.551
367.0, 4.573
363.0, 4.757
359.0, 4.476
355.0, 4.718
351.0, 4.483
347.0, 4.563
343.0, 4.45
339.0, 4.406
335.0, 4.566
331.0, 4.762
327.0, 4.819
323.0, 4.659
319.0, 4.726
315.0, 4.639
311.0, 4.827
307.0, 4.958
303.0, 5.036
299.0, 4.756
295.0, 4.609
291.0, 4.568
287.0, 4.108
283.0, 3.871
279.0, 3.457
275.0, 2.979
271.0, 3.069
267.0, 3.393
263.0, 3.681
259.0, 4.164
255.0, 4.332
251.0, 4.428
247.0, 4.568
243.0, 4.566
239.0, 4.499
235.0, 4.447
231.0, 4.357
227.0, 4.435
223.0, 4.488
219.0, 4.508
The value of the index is 4.447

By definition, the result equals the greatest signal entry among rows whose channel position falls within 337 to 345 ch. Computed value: 4.45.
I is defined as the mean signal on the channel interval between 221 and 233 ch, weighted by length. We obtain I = 4.43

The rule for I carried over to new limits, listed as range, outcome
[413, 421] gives 4.52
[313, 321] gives 4.68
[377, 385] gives 4.42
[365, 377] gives 4.44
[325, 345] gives 4.6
